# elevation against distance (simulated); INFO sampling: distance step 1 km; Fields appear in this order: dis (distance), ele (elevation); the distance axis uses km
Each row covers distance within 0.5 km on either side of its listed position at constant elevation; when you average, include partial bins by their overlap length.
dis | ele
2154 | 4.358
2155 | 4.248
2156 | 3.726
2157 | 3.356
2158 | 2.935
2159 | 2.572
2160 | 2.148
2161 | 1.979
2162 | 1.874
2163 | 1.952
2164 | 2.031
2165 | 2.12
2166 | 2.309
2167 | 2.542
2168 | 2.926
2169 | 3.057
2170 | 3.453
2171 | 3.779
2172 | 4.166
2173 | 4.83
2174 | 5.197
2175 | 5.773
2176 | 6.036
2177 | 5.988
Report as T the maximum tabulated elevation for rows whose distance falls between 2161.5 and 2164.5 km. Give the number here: 2.031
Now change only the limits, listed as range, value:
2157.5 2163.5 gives 2.935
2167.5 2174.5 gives 5.197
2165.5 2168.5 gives 2.926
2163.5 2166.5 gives 2.309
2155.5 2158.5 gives 3.726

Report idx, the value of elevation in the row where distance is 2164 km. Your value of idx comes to 2.031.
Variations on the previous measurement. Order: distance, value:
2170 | 3.453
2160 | 2.148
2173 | 4.83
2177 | 5.988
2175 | 5.773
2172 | 4.166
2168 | 2.926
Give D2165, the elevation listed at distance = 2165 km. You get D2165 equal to 2.12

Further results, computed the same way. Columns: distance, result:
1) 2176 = 6.036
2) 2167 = 2.542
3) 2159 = 2.572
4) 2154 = 4.358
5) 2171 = 3.779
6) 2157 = 3.356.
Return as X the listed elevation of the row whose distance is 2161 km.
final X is 1.979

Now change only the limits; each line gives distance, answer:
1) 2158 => 2.935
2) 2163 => 1.952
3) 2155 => 4.248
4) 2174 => 5.197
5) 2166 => 2.309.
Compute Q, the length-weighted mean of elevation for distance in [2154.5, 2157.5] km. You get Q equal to 3.78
